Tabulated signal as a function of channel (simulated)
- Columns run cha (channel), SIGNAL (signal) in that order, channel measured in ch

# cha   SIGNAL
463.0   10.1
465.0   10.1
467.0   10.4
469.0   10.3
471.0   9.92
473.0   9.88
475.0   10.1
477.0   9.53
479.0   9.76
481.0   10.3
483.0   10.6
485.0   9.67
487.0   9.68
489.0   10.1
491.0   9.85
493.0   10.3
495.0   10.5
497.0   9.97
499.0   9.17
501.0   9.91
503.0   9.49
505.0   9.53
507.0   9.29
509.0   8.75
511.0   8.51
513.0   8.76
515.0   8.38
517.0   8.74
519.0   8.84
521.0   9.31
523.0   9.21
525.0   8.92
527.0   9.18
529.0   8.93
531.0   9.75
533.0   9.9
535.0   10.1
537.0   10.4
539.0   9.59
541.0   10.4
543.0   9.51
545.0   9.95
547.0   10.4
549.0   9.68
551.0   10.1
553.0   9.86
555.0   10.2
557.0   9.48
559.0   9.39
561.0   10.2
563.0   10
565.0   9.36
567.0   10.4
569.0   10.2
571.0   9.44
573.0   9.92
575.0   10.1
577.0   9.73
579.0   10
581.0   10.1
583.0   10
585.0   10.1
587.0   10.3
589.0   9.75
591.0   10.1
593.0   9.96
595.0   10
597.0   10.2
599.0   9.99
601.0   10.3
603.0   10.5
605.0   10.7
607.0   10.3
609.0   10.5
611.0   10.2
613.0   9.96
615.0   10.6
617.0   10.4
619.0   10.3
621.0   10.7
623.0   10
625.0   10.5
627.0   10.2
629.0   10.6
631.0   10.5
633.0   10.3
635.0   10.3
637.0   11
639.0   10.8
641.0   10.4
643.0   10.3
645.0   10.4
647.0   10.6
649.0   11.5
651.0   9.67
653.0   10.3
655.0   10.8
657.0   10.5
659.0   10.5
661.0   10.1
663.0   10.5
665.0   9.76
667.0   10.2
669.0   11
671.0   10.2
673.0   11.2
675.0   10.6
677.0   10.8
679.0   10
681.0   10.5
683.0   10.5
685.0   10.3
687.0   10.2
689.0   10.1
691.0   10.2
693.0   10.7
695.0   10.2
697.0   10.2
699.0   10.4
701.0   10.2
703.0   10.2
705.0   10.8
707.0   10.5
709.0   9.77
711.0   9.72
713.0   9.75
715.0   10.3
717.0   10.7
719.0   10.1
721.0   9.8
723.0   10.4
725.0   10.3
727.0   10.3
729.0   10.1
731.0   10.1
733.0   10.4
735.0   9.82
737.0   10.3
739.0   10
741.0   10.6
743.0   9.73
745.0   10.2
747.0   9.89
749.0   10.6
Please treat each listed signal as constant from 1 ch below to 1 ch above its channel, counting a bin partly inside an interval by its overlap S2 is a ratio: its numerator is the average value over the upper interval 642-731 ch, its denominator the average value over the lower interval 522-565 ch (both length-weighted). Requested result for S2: 1.06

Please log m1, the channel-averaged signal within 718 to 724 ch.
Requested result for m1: 10.1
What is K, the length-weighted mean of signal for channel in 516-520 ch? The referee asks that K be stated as 8.79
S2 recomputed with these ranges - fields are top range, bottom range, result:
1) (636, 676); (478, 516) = 1.09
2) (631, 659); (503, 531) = 1.17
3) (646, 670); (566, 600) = 1.04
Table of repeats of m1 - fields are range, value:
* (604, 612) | 10.4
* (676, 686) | 10.4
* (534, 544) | 10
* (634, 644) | 10.6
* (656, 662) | 10.4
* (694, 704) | 10.2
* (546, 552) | 10.1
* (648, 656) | 10.6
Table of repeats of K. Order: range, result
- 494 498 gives 10.2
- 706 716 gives 10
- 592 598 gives 10.1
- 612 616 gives 10.3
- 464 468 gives 10.2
